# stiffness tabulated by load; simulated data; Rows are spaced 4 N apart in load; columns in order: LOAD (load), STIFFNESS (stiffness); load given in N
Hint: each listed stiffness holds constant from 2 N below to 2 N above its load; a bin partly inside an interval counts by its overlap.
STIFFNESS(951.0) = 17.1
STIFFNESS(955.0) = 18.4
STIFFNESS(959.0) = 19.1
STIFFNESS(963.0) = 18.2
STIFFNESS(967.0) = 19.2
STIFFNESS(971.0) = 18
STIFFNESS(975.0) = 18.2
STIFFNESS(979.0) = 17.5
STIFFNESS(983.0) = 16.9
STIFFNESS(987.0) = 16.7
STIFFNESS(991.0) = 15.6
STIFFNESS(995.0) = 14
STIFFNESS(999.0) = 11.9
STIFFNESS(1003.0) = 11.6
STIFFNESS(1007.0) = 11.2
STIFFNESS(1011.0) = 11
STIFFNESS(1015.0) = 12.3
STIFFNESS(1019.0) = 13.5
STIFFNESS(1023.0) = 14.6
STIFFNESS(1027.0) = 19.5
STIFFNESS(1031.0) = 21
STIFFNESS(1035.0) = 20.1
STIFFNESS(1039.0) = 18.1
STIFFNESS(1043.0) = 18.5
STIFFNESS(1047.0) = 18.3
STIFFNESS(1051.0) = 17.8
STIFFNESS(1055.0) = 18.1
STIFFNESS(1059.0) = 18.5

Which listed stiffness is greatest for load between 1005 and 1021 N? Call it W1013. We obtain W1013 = 13.5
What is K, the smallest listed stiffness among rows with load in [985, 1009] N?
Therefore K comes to 11.2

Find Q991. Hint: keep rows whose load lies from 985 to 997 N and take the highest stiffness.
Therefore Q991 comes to 16.7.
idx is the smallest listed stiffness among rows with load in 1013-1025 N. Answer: 12.3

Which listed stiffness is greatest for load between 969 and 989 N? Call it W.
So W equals 18.2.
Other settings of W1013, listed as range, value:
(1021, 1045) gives 21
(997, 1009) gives 11.9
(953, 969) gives 19.2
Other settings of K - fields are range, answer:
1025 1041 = 18.1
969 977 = 18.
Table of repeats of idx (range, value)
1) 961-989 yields 16.7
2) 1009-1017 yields 11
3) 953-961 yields 18.4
